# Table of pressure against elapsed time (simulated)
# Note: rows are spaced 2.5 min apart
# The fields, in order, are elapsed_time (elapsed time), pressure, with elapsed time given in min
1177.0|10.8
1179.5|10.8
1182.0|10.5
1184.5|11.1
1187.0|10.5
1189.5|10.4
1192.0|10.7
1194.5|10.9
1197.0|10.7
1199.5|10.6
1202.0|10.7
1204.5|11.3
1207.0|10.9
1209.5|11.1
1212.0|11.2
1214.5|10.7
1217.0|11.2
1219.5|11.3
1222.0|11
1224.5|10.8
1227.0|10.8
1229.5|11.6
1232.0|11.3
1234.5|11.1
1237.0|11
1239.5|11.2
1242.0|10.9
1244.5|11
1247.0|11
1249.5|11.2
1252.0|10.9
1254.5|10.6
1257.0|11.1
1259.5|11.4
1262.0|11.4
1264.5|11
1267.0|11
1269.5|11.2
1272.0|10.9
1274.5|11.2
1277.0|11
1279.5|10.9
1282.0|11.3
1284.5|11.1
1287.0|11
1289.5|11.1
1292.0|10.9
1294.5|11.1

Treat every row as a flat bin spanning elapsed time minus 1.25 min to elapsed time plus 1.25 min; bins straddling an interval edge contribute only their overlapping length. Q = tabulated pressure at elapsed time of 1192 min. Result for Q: 10.7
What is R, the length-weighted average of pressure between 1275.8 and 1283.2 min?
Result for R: 11.1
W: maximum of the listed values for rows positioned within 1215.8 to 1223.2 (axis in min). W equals 11.3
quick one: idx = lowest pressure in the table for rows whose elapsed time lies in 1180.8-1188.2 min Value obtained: 10.5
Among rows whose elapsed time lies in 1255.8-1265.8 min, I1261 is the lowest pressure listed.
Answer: 11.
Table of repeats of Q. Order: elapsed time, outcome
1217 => 11.2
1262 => 11.4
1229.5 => 11.6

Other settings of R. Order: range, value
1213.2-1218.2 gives 10.9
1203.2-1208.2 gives 11.1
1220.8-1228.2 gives 10.9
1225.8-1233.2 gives 11.2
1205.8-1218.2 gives 11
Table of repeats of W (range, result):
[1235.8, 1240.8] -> 11.2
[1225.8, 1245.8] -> 11.6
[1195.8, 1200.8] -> 10.7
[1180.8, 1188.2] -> 11.1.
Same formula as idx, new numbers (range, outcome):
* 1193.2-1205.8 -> 10.6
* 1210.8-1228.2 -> 10.7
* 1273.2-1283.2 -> 10.9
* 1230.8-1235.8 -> 11.1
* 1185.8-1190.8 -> 10.4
